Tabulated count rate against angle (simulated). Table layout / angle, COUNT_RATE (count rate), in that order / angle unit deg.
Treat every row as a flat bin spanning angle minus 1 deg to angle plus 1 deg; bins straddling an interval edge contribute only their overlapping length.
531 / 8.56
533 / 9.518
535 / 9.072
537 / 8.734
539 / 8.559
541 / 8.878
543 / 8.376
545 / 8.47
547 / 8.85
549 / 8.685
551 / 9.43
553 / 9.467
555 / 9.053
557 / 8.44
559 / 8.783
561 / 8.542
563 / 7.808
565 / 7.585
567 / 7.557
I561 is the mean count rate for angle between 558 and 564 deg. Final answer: 8.38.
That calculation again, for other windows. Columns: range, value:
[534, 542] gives 8.81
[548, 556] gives 9.16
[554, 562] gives 8.7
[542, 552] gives 8.76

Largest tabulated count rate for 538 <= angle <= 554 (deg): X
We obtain 9.467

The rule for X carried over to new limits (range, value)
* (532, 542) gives 9.518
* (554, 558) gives 9.053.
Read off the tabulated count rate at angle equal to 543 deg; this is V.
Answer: 8.376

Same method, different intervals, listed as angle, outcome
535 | 9.072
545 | 8.47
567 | 7.557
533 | 9.518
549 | 8.685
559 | 8.783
